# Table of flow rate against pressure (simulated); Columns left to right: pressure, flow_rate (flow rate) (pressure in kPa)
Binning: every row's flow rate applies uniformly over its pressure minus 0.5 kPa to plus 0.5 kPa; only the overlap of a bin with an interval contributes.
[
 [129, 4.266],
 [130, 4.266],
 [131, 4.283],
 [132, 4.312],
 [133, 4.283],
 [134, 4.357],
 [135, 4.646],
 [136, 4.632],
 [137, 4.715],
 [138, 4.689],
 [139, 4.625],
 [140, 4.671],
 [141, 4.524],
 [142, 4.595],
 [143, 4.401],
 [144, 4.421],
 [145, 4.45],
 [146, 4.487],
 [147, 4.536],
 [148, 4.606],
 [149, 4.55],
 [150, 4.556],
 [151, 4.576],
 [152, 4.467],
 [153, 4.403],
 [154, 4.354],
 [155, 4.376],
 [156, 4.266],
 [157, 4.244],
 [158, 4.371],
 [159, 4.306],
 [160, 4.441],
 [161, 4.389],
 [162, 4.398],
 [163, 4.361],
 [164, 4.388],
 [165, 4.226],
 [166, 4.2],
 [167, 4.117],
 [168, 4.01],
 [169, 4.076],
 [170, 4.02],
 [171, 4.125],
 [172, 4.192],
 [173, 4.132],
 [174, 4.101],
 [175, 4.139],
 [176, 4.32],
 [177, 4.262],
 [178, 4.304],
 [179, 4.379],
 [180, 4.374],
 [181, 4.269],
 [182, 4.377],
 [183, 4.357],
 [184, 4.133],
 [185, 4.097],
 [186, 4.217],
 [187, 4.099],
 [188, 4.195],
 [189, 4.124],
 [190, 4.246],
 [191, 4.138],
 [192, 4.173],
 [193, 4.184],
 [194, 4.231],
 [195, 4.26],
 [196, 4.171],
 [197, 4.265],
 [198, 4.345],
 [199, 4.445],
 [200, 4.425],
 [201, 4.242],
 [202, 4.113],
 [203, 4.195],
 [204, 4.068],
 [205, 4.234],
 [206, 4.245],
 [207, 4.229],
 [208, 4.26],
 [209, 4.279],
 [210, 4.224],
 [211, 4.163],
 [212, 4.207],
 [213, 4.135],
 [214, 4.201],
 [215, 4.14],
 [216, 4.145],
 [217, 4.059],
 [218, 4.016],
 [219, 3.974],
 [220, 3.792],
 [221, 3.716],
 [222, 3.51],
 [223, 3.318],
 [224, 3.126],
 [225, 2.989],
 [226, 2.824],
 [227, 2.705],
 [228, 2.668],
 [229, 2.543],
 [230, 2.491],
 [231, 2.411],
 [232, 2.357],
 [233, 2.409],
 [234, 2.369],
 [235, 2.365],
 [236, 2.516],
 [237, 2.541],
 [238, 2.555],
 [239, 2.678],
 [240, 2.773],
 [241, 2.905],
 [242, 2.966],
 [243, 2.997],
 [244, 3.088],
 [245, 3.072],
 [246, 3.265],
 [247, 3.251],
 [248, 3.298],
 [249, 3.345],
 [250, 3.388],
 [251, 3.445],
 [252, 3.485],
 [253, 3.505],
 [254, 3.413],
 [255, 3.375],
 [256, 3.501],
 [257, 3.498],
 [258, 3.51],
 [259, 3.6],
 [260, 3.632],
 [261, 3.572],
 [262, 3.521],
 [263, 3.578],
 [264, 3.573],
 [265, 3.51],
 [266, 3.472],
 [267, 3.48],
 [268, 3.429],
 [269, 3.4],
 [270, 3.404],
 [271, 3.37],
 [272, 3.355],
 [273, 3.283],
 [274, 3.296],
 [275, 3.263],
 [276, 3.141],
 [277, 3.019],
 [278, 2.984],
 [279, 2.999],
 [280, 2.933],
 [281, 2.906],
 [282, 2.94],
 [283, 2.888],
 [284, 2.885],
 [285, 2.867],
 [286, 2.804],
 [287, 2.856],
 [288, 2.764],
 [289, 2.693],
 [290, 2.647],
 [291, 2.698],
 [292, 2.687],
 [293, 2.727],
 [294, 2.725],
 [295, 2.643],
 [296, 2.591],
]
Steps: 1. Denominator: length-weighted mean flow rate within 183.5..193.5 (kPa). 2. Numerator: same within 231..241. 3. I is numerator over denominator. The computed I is 0.6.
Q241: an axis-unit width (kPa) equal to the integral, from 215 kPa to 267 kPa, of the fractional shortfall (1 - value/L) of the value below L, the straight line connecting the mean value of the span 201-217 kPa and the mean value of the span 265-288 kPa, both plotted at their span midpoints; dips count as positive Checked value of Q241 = 6.6 kPa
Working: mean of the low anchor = 4.19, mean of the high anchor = 3.14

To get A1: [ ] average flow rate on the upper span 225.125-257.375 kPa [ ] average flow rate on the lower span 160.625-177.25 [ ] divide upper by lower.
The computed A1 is 0.70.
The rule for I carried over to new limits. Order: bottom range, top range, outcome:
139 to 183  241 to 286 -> 0.75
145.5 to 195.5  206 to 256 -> 0.77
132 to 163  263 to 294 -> 0.69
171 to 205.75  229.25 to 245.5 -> 0.63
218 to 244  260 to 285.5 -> 1.13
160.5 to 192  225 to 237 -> 0.60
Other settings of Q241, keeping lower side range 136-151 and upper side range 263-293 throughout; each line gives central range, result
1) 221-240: 4.72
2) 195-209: -1.17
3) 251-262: -0.60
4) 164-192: -0.10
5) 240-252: 0.90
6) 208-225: -0.69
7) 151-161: 0.12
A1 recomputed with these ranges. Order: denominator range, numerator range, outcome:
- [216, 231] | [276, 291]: 0.88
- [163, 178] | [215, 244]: 0.72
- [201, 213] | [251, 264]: 0.84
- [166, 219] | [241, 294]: 0.76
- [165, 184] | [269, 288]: 0.73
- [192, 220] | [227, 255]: 0.69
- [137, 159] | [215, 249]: 0.68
